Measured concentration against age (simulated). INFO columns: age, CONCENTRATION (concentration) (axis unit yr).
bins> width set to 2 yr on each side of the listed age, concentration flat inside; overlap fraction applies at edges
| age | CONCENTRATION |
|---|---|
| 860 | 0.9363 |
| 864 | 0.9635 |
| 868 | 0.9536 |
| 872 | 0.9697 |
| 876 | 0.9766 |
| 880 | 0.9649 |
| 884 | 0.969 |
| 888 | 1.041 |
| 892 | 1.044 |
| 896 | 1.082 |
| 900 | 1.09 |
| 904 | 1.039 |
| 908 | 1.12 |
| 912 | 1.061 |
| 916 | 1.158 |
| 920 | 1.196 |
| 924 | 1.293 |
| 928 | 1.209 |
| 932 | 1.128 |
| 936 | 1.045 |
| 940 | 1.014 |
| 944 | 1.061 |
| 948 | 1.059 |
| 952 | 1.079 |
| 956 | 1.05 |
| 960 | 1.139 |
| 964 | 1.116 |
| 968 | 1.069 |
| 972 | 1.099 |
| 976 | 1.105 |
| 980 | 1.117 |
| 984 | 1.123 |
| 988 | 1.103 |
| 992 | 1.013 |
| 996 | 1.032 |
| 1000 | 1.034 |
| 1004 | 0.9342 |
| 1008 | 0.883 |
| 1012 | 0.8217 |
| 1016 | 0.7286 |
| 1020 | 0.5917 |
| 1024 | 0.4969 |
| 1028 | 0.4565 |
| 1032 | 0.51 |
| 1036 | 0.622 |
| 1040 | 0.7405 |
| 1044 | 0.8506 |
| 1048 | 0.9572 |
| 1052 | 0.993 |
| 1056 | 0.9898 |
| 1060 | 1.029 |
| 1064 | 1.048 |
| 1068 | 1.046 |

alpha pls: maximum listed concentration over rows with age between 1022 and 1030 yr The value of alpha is 0.4969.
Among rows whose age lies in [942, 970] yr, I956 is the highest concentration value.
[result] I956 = 1.139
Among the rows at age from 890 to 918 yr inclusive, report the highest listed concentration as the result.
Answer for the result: 1.158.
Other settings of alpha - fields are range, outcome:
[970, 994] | 1.123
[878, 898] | 1.082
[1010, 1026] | 0.8217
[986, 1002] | 1.103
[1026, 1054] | 0.993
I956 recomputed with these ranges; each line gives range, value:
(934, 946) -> 1.061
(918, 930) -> 1.293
